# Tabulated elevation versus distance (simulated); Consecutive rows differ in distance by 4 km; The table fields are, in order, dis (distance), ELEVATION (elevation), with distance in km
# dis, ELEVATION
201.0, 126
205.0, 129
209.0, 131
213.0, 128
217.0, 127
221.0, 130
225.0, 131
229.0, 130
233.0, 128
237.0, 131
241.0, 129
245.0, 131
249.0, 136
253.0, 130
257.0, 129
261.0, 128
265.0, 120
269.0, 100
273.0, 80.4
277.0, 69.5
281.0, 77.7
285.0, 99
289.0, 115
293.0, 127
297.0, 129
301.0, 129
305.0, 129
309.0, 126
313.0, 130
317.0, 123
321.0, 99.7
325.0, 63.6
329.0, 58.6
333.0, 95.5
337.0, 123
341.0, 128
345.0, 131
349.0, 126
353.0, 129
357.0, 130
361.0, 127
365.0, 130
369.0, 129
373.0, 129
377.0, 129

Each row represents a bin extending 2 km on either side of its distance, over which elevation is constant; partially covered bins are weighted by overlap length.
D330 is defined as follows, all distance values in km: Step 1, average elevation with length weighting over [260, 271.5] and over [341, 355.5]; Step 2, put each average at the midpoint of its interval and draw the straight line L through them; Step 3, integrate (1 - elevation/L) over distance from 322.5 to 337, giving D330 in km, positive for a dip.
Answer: 5.20 km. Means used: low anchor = 113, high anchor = 129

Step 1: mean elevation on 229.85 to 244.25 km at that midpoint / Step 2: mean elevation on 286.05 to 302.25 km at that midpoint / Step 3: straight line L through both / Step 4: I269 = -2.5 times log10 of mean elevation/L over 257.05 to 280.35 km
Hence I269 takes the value 0.24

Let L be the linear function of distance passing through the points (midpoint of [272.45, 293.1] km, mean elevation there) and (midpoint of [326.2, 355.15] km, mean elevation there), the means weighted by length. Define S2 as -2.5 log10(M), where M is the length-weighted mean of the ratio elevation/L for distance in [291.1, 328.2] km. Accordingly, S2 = -0.15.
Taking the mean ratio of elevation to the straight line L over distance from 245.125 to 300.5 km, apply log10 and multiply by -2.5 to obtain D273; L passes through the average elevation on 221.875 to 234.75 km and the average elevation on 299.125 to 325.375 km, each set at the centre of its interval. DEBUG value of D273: 0.10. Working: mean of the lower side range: 130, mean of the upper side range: 117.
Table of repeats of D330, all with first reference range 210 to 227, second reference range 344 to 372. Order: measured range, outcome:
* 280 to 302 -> 2.6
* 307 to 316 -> 0.1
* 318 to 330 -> 4.6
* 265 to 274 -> 2.2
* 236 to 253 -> -0.3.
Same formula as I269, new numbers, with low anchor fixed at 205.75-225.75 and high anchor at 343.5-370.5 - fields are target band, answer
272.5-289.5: 0.432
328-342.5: 0.240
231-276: 0.072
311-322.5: 0.093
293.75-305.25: 0.002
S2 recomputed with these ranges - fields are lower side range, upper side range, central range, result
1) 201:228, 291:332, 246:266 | -0.07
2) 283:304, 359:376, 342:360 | -0.02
